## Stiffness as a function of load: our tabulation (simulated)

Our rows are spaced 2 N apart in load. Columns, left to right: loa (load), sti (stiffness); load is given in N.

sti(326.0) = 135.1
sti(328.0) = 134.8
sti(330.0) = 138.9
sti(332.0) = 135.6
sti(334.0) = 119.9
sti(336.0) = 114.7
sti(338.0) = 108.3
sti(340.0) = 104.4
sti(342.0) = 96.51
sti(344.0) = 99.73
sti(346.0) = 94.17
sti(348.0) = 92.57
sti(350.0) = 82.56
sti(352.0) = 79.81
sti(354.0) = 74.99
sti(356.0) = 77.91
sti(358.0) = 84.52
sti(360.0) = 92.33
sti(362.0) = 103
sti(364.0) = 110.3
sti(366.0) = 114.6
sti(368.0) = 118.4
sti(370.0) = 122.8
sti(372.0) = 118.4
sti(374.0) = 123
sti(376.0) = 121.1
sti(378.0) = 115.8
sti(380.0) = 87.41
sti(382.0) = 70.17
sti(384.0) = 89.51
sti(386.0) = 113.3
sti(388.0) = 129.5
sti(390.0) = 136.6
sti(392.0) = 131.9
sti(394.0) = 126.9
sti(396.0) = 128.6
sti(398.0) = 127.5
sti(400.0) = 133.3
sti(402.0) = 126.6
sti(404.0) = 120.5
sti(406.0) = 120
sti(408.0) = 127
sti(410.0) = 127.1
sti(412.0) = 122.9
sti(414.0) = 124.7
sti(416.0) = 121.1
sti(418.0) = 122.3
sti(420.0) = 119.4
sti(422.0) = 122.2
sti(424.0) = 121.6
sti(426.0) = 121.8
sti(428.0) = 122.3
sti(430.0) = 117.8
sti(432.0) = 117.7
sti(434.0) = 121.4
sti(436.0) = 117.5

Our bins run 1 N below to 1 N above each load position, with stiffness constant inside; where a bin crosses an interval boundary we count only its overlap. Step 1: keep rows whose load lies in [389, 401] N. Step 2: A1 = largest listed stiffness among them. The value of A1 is 136.6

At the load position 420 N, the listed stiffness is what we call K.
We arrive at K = 119.4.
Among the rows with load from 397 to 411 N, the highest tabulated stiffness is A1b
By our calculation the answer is 133.3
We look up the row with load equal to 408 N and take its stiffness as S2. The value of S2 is 127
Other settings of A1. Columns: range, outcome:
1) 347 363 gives 103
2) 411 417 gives 124.7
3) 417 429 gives 122.3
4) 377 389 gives 129.5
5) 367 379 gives 123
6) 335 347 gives 114.7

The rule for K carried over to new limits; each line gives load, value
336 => 114.7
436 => 117.5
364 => 110.3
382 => 70.17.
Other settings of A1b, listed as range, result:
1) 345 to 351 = 94.17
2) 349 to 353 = 82.56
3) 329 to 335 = 138.9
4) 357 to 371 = 122.8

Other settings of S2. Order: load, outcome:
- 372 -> 118.4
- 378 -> 115.8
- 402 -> 126.6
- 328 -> 134.8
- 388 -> 129.5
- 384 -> 89.51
